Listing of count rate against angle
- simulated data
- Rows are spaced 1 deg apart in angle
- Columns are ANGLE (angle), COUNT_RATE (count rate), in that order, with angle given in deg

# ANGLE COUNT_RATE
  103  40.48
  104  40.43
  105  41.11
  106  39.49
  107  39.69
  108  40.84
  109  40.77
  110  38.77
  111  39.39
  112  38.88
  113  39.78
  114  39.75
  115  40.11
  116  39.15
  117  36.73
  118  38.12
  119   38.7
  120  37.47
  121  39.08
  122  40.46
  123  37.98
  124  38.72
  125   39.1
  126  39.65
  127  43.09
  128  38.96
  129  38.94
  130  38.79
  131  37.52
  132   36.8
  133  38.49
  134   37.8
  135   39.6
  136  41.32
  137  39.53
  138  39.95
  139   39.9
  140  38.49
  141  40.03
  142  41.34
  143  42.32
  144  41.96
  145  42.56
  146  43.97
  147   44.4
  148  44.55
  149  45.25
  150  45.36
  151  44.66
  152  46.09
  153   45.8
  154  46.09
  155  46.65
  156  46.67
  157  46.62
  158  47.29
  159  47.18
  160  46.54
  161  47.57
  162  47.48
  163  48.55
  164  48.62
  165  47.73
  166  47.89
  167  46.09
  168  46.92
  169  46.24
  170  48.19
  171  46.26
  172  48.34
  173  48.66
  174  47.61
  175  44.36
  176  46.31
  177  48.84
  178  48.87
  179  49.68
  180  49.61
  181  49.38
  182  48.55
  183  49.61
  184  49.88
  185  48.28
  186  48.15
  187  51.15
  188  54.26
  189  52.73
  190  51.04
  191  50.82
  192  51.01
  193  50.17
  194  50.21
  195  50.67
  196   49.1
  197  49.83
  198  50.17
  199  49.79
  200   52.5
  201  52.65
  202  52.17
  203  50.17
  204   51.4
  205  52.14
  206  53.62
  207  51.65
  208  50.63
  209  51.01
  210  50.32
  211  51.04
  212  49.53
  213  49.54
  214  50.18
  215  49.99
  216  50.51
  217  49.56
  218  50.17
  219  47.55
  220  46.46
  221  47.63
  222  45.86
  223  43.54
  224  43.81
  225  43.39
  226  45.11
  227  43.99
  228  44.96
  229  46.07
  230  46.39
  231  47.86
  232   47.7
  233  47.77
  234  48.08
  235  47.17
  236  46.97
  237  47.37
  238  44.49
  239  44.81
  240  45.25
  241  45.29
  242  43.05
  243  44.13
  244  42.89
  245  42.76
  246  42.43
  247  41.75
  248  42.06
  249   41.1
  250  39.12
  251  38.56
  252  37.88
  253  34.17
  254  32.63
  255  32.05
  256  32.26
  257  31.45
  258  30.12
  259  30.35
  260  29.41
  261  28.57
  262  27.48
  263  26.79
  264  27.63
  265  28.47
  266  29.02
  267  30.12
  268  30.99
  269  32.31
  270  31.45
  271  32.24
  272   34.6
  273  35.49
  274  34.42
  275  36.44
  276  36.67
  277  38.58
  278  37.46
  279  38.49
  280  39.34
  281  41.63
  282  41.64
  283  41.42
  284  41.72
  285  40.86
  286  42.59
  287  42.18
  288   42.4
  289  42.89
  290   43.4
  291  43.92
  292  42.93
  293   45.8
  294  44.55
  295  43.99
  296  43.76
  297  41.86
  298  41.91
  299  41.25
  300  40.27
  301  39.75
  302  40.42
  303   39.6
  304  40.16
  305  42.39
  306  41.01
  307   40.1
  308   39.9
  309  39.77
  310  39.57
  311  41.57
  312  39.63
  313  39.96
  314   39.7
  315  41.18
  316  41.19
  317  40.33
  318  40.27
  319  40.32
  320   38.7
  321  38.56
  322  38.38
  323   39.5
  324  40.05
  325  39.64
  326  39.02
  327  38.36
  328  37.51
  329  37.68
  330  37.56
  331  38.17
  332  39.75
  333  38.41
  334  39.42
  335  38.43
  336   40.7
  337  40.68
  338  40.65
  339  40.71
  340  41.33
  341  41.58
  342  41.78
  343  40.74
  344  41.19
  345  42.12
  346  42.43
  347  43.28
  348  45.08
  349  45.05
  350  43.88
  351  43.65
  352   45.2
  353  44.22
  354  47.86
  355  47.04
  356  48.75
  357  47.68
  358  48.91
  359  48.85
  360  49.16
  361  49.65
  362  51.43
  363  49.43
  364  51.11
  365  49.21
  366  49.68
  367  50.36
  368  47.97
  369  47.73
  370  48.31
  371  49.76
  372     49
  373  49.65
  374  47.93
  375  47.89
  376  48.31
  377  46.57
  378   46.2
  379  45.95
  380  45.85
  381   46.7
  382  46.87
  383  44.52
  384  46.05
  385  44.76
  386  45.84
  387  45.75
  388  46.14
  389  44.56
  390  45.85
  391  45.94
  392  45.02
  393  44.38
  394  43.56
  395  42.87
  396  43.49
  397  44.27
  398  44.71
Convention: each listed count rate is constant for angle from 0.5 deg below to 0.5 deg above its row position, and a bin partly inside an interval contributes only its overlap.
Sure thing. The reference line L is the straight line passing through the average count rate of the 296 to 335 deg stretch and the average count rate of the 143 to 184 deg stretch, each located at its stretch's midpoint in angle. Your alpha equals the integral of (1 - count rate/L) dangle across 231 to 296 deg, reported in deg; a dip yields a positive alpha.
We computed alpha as 5.4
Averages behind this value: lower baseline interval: 46.8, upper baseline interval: 39.8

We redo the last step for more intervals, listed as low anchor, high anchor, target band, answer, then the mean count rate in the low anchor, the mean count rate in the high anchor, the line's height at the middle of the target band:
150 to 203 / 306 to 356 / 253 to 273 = 6.2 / 48.6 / 40.9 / 44.3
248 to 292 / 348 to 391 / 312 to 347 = 2.2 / 35.7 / 47.3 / 42.7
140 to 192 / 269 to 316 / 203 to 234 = -2.9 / 47.1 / 40.2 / 44.2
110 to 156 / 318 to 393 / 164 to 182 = -2.8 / 40.8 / 44.3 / 41.4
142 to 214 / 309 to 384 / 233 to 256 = 2.3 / 48.4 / 43.7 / 46.6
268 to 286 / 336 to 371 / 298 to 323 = 0.5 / 37.3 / 45.8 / 41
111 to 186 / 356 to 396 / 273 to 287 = 2.0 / 43.6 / 47.3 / 45.7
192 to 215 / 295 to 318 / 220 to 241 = 1.0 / 50.8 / 40.8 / 48.2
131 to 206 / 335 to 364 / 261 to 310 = 7.7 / 46.8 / 44.8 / 45.5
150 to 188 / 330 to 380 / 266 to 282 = 3.8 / 47.7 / 45.3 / 46.3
